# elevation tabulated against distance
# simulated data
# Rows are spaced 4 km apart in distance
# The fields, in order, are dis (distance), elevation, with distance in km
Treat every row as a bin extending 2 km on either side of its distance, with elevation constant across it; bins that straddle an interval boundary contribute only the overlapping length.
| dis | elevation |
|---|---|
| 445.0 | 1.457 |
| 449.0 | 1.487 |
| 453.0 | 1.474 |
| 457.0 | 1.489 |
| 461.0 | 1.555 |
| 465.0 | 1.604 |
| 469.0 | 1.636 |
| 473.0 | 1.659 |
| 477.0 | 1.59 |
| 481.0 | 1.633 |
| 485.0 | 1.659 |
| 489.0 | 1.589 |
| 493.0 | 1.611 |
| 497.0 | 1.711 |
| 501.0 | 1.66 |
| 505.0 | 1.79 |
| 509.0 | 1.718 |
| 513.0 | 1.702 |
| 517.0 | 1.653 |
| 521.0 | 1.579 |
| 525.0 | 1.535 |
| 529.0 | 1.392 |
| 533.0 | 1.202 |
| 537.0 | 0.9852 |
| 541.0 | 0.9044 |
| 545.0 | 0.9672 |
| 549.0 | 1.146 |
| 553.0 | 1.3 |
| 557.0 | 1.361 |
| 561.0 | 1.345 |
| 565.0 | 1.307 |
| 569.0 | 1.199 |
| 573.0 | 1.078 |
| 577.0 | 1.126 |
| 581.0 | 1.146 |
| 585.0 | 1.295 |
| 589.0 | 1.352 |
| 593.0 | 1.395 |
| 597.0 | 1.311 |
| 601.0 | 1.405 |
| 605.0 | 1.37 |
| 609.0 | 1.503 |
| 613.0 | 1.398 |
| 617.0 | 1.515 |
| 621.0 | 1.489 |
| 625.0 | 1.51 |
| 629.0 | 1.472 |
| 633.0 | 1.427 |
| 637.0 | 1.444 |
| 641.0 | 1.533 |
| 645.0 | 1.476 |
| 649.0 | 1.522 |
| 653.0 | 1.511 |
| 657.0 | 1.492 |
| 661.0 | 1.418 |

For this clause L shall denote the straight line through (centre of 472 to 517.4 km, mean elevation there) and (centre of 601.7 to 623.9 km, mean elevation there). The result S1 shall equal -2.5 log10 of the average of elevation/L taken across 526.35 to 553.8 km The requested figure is 0.37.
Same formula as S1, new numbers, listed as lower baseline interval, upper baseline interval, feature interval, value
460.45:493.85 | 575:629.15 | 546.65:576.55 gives 0.17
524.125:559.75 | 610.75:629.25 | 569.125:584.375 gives 0.16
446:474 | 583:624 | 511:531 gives -0.06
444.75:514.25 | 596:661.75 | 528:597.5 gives 0.26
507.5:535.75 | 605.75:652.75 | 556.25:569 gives 0.15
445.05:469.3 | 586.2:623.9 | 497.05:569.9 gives 0.06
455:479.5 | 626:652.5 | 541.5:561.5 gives 0.28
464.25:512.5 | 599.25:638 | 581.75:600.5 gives 0.13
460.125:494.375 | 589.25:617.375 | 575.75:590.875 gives 0.17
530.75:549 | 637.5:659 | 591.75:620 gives -0.08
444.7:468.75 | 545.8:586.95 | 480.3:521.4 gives -0.19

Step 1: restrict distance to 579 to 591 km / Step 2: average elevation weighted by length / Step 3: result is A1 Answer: 1.26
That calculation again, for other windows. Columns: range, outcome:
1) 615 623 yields 1.5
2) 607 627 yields 1.48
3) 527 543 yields 1.12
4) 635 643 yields 1.49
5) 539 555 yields 1.08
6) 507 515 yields 1.71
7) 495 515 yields 1.72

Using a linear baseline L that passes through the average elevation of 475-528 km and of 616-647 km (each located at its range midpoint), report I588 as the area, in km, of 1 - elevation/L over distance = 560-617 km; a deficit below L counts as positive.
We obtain 8.37 km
